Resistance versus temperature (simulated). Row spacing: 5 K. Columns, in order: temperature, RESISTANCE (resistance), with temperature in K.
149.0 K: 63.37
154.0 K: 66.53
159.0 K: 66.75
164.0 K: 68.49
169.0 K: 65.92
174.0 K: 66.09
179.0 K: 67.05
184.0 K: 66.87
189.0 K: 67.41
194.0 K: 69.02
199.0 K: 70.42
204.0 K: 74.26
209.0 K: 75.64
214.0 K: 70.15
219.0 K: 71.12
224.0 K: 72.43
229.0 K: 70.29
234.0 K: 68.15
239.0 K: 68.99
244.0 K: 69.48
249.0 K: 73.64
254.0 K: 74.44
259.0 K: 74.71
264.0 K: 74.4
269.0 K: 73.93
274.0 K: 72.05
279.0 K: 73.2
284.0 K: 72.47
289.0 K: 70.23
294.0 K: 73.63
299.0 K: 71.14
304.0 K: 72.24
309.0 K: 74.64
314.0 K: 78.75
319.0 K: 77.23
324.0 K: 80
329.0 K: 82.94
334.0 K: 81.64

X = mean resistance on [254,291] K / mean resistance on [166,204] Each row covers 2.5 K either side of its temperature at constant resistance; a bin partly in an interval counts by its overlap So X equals 1.08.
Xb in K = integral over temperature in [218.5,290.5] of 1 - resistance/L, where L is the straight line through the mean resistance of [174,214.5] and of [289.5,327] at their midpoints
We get 0.7 K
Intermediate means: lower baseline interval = 69.9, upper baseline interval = 75.2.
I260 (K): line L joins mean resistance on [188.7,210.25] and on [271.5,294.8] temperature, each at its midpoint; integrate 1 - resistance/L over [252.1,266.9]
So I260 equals -0.51 K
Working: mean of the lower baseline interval 71.5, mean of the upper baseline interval 72.2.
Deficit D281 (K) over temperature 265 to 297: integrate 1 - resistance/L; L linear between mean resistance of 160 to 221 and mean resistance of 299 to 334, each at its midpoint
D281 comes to 1.1 K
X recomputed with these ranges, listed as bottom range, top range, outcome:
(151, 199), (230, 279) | 1.07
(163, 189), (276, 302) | 1.08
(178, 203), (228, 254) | 1.03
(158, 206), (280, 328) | 1.10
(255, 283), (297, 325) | 1.03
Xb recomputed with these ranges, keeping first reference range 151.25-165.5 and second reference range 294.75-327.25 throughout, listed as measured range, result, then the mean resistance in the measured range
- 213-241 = 0.30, 70.2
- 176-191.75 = 0.33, 67.1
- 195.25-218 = -0.81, 72.3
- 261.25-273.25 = -0.10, 73.9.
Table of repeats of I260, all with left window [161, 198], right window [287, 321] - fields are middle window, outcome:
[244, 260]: -0.5 K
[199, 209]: -0.7 K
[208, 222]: -0.5 K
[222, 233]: -0.1 K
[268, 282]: -0.1 K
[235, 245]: 0.2 K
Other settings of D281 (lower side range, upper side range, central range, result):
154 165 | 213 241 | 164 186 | 0.4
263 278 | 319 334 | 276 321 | 2.0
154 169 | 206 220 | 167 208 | 0.7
